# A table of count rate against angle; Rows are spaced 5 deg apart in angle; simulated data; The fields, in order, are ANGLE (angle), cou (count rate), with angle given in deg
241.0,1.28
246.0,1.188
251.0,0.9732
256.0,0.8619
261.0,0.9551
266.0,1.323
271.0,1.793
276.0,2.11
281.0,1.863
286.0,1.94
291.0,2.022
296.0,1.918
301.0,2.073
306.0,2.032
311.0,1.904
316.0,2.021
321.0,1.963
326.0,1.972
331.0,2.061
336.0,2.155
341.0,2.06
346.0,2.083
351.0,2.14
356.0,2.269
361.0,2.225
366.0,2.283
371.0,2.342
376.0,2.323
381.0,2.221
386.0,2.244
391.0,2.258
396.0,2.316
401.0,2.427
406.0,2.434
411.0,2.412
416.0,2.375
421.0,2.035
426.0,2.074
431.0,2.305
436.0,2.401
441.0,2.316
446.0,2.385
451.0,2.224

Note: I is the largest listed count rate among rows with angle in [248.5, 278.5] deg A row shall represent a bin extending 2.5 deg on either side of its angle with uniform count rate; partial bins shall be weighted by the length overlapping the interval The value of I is 2.11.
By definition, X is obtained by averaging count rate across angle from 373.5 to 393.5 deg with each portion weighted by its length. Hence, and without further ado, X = 2.26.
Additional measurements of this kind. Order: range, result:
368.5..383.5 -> 2.3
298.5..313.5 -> 2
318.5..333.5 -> 2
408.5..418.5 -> 2.39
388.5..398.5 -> 2.29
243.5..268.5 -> 1.06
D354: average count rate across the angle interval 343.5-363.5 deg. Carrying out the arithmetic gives 2.18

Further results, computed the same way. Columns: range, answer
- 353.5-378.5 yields 2.29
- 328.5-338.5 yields 2.11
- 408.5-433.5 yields 2.24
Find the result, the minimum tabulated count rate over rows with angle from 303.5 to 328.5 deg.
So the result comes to 1.904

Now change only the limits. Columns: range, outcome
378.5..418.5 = 2.221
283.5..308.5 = 1.918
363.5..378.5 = 2.283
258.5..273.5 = 0.9551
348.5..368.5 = 2.14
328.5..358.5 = 2.06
